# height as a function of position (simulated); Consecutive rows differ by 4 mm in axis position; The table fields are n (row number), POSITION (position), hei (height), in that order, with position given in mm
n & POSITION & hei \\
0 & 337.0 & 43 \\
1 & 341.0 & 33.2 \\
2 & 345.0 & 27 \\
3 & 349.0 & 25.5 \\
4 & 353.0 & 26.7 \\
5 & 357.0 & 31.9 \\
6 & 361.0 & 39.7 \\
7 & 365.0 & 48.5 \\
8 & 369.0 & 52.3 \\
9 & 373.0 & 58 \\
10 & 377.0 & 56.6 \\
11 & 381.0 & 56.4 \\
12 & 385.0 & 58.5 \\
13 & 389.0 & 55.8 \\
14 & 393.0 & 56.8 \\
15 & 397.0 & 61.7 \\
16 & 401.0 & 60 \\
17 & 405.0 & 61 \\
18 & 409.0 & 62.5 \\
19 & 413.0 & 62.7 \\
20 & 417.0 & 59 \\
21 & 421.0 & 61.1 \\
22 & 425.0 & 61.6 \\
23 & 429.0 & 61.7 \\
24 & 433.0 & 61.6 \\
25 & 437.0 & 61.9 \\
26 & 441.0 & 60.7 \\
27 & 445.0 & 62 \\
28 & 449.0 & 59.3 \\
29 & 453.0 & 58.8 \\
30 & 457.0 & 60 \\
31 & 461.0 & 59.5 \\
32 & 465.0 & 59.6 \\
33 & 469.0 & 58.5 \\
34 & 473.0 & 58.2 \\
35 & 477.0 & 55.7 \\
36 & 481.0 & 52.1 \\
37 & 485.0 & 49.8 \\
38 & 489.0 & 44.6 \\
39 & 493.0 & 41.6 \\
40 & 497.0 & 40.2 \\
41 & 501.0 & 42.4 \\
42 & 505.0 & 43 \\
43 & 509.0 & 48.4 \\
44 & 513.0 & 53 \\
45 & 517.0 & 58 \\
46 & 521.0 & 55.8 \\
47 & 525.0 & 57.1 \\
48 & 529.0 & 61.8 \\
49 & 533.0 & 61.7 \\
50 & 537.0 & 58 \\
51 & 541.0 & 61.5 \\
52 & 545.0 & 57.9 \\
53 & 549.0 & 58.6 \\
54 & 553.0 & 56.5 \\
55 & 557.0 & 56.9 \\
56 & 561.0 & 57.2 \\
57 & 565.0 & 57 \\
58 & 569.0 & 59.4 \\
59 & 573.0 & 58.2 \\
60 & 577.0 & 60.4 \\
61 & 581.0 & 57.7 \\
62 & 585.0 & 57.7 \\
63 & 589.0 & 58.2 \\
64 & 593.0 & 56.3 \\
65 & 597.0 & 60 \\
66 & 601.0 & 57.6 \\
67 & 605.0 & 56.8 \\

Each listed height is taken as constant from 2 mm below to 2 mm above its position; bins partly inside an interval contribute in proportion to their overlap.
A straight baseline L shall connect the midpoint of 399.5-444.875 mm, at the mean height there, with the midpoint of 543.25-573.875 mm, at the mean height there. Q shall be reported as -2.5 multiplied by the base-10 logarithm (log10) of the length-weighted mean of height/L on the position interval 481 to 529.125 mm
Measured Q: 0.20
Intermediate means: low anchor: 61.3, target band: 49.3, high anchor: 57.7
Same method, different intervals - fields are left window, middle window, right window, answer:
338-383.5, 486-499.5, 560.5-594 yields 0.21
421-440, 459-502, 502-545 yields 0.14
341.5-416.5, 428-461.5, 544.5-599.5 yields -0.15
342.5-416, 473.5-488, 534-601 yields 0.04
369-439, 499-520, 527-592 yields 0.19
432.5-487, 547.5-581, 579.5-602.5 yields 0.00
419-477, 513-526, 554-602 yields 0.05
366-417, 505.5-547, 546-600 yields 0.02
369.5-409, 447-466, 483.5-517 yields -0.17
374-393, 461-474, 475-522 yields -0.16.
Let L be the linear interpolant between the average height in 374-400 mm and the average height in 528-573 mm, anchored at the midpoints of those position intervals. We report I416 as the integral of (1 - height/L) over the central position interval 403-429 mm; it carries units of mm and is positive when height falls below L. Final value -1.5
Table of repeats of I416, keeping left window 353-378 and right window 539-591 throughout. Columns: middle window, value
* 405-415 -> -2.8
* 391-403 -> -2.9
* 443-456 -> -2.3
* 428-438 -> -2.3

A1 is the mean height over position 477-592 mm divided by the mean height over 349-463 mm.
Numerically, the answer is 0.98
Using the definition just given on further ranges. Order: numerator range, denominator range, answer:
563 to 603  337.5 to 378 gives 1.47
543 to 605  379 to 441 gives 0.96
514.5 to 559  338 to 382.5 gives 1.42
